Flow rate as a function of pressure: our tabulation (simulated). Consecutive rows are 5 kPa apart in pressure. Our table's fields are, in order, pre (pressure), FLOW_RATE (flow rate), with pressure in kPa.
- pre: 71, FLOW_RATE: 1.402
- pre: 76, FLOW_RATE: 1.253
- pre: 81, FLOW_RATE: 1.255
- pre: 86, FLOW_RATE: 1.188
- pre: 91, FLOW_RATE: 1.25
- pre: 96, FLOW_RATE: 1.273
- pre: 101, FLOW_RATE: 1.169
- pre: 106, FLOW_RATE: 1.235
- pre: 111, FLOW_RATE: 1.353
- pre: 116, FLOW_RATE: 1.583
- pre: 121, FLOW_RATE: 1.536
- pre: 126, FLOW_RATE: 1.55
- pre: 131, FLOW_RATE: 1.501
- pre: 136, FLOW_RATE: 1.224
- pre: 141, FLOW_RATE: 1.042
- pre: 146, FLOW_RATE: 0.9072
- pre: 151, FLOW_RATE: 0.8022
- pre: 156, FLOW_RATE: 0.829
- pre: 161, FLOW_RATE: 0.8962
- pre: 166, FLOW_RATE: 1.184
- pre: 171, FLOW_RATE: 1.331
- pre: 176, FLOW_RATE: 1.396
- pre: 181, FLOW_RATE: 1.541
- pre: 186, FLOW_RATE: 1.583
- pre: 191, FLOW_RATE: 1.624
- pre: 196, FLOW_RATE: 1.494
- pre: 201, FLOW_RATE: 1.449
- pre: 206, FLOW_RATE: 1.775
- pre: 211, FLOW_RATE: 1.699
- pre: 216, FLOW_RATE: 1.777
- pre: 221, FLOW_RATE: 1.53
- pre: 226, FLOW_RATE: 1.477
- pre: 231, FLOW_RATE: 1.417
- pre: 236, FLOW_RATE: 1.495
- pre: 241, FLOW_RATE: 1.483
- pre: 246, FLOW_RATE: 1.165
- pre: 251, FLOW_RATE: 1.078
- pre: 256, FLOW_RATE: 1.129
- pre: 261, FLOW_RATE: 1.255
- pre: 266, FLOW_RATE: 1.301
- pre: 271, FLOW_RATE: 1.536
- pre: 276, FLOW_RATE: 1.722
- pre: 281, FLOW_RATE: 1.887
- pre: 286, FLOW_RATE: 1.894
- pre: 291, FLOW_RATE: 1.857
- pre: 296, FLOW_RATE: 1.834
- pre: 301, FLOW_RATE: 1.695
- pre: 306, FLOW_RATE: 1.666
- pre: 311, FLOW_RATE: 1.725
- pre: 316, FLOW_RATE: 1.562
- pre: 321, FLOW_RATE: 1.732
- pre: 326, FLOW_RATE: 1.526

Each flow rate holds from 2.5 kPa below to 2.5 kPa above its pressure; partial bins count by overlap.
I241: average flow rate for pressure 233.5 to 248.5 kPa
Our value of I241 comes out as 1.38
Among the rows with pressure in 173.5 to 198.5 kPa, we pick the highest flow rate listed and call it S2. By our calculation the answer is 1.624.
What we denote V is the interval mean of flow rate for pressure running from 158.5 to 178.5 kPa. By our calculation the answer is 1.2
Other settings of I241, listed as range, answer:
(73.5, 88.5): 1.23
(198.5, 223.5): 1.65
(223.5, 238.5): 1.46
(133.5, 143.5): 1.13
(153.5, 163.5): 0.863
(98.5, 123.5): 1.38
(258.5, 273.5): 1.36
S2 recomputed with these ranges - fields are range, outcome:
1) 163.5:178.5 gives 1.396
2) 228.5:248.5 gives 1.495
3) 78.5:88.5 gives 1.255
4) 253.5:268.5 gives 1.301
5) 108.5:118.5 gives 1.583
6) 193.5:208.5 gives 1.775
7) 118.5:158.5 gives 1.55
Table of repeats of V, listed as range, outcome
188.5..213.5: 1.61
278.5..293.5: 1.88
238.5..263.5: 1.22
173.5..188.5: 1.51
